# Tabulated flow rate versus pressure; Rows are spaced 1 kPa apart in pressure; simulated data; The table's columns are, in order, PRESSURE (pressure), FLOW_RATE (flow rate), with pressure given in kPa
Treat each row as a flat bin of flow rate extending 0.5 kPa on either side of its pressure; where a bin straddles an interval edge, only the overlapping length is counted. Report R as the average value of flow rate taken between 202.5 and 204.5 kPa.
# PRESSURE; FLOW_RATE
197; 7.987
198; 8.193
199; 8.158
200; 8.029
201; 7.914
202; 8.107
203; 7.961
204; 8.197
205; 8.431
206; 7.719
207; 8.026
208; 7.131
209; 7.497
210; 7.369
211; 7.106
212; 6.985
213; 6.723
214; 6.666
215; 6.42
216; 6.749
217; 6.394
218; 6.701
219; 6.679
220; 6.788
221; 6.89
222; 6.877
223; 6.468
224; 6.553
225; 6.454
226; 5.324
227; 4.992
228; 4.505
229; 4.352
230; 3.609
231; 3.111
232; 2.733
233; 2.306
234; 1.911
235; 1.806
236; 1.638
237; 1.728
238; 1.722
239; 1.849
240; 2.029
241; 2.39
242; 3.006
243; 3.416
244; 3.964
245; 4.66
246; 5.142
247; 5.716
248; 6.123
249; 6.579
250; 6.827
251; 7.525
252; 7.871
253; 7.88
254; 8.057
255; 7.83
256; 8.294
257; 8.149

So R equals 8.08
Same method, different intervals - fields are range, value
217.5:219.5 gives 6.69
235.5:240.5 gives 1.79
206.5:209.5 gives 7.55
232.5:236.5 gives 1.92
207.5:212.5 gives 7.22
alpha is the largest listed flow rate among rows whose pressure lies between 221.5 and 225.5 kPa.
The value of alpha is 6.877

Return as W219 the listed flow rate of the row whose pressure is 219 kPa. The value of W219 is 6.679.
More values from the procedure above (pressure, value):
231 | 3.111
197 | 7.987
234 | 1.911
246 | 5.142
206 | 7.719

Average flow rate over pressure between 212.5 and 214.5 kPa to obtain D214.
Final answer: 6.69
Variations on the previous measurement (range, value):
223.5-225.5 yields 6.5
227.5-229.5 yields 4.43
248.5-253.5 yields 7.34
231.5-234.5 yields 2.32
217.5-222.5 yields 6.79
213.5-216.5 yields 6.61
